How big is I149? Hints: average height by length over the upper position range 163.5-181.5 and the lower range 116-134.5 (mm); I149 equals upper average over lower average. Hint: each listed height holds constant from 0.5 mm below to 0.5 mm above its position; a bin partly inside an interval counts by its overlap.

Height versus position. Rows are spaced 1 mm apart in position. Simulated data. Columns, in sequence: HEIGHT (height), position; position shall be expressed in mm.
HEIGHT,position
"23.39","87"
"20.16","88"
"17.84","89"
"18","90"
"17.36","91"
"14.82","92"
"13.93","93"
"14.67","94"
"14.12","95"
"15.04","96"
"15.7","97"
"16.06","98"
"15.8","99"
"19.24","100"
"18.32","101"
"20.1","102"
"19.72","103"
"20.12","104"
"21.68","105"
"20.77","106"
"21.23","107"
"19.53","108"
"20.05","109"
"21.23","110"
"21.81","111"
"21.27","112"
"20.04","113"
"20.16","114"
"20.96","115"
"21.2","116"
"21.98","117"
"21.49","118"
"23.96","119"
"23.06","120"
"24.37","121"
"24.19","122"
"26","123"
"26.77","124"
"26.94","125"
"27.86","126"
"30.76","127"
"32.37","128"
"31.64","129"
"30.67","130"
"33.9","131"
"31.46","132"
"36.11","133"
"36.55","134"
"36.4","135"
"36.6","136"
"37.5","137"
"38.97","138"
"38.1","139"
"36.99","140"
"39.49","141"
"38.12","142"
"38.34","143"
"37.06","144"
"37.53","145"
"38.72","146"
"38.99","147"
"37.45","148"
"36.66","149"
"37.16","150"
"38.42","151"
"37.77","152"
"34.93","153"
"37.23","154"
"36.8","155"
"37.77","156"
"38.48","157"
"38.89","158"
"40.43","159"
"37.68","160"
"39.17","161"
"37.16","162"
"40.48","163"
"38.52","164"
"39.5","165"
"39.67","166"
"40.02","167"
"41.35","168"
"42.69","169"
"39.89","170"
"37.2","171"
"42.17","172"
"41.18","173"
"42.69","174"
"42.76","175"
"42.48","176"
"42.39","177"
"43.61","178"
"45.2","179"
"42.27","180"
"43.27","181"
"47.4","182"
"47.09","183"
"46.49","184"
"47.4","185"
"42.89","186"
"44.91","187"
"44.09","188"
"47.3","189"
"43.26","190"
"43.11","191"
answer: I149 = 1.47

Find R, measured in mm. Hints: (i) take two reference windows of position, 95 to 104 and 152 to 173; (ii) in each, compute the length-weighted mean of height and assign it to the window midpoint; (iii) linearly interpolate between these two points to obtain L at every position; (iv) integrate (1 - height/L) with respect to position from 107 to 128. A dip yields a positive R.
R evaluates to 0.3 mm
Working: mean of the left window 17.5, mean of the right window 39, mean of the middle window 23.4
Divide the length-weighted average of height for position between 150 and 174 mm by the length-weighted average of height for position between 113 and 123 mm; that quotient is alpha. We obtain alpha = 1.74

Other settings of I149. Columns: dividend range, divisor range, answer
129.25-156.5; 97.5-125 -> 1.73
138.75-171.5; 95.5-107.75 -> 2.06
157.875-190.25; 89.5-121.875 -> 2.18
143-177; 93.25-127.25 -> 1.87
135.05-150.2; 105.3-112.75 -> 1.81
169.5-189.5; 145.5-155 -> 1.17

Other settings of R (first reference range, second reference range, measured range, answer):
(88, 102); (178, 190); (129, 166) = -4.7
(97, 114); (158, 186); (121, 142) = -3.2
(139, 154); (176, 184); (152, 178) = 1.1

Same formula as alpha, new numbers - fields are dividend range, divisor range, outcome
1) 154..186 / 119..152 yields 1.22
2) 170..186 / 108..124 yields 1.96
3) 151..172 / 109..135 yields 1.47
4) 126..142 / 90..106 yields 2.03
